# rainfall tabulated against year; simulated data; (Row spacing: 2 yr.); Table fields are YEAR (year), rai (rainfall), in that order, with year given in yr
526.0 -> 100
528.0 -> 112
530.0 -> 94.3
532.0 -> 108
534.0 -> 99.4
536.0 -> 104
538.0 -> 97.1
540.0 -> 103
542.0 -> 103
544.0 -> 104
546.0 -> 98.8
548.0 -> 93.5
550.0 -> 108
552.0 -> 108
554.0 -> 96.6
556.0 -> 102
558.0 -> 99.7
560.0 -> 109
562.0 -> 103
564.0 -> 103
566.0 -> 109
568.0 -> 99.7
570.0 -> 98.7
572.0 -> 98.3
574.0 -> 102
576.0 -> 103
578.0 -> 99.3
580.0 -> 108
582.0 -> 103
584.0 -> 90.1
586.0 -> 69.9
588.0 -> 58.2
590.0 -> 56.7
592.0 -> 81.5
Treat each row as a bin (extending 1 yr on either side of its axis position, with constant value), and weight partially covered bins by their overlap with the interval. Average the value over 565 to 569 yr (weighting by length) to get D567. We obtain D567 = 104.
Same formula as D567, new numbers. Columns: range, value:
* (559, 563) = 106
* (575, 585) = 101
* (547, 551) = 101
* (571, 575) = 100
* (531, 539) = 102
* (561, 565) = 103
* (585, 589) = 64.1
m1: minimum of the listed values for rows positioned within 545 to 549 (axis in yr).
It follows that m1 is 93.5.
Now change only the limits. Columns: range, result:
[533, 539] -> 97.1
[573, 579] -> 99.3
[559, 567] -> 103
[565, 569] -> 99.7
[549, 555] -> 96.6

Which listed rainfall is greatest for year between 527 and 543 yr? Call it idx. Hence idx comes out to 112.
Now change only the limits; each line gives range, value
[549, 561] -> 109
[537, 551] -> 108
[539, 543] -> 103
